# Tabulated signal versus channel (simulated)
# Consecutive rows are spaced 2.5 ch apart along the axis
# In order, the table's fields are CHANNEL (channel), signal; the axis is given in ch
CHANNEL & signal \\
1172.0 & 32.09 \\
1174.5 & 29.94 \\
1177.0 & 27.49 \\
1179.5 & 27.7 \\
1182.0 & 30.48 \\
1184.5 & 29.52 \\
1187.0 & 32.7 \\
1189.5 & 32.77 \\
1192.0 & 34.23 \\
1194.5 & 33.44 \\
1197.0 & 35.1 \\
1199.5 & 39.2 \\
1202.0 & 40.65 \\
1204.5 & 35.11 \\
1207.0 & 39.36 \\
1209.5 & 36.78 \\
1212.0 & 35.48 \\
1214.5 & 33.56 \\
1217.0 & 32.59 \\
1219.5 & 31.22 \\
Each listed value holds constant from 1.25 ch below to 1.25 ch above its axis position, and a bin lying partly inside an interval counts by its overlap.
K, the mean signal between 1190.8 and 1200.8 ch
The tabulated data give 35.5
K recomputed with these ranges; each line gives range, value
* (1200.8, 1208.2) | 38.4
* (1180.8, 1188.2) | 30.9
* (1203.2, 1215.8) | 36.1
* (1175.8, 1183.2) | 28.6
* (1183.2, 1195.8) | 32.5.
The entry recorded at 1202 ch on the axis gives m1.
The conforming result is 40.65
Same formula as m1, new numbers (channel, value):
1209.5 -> 36.78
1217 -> 32.59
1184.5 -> 29.52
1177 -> 27.49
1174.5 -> 29.94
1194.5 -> 33.44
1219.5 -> 31.22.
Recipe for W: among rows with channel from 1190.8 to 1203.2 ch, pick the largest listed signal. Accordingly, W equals 40.65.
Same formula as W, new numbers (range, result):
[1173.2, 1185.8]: 30.48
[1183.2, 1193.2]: 34.23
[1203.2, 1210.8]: 39.36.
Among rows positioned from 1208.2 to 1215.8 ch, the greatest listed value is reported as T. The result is 36.78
